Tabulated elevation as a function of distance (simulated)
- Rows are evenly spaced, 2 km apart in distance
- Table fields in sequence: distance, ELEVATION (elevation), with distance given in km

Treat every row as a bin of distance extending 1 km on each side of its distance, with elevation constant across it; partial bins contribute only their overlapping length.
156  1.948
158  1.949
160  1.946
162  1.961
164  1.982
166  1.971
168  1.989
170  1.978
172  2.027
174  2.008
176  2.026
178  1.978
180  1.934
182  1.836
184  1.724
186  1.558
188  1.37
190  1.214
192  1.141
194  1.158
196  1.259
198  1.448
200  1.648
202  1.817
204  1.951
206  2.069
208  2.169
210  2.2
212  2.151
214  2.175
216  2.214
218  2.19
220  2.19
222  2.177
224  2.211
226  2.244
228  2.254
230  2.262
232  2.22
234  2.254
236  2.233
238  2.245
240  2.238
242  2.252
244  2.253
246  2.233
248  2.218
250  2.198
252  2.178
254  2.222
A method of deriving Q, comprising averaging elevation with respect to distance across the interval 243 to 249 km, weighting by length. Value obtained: 2.23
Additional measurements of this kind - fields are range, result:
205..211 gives 2.15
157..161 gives 1.95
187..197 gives 1.23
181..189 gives 1.62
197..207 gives 1.79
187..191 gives 1.29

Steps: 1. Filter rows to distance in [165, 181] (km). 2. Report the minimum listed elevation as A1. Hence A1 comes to 1.934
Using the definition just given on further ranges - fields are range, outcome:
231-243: 2.22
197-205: 1.448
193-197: 1.158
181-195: 1.141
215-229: 2.177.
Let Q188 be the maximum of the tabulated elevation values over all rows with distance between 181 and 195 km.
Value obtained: 1.836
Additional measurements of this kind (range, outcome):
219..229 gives 2.254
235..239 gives 2.245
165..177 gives 2.027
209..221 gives 2.214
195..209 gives 2.169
